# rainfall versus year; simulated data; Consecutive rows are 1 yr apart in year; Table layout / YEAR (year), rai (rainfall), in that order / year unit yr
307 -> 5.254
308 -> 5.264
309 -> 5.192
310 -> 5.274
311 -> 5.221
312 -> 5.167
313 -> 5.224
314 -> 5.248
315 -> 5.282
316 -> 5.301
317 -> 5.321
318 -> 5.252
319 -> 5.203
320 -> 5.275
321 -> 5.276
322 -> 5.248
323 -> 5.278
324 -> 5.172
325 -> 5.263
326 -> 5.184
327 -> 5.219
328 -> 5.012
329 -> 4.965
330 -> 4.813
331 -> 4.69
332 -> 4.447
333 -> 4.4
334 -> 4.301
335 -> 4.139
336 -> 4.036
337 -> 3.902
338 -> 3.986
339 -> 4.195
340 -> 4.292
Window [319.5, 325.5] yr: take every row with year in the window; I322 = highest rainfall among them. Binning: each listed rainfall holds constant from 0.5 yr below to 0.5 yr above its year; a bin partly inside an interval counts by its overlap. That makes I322 5.278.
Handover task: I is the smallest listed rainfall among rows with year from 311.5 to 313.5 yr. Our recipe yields 5.167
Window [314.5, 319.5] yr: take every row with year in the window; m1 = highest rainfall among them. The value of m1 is 5.321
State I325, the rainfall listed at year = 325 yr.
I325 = 5.263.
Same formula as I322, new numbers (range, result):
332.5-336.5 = 4.4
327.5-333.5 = 5.012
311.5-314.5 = 5.248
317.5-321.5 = 5.276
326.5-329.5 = 5.219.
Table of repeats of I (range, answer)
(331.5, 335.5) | 4.139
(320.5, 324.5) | 5.172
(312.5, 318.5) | 5.224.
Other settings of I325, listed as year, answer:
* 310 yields 5.274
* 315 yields 5.282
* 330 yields 4.813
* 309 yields 5.192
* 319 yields 5.203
